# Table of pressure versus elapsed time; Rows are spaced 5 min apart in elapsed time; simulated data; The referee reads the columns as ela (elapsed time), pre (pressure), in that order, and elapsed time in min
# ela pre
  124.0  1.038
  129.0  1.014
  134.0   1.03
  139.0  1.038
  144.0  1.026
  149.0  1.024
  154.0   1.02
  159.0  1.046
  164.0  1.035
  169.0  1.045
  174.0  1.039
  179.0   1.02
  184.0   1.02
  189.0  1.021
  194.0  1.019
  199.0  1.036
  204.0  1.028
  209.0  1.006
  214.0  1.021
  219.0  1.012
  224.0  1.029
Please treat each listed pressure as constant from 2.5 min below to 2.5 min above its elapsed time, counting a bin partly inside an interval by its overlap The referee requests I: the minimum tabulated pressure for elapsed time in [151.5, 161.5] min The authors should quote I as 1.02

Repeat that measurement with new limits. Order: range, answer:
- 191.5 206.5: 1.019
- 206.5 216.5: 1.006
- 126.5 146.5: 1.014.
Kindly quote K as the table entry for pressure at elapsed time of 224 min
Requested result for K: 1.029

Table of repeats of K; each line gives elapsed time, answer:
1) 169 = 1.045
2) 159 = 1.046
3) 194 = 1.019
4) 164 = 1.035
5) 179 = 1.02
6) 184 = 1.02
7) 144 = 1.026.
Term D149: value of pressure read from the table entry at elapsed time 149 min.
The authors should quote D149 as 1.024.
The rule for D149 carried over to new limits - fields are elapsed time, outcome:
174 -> 1.039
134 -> 1.03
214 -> 1.021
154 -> 1.02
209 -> 1.006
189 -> 1.021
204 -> 1.028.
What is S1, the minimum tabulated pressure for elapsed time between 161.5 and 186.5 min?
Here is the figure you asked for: 1.02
